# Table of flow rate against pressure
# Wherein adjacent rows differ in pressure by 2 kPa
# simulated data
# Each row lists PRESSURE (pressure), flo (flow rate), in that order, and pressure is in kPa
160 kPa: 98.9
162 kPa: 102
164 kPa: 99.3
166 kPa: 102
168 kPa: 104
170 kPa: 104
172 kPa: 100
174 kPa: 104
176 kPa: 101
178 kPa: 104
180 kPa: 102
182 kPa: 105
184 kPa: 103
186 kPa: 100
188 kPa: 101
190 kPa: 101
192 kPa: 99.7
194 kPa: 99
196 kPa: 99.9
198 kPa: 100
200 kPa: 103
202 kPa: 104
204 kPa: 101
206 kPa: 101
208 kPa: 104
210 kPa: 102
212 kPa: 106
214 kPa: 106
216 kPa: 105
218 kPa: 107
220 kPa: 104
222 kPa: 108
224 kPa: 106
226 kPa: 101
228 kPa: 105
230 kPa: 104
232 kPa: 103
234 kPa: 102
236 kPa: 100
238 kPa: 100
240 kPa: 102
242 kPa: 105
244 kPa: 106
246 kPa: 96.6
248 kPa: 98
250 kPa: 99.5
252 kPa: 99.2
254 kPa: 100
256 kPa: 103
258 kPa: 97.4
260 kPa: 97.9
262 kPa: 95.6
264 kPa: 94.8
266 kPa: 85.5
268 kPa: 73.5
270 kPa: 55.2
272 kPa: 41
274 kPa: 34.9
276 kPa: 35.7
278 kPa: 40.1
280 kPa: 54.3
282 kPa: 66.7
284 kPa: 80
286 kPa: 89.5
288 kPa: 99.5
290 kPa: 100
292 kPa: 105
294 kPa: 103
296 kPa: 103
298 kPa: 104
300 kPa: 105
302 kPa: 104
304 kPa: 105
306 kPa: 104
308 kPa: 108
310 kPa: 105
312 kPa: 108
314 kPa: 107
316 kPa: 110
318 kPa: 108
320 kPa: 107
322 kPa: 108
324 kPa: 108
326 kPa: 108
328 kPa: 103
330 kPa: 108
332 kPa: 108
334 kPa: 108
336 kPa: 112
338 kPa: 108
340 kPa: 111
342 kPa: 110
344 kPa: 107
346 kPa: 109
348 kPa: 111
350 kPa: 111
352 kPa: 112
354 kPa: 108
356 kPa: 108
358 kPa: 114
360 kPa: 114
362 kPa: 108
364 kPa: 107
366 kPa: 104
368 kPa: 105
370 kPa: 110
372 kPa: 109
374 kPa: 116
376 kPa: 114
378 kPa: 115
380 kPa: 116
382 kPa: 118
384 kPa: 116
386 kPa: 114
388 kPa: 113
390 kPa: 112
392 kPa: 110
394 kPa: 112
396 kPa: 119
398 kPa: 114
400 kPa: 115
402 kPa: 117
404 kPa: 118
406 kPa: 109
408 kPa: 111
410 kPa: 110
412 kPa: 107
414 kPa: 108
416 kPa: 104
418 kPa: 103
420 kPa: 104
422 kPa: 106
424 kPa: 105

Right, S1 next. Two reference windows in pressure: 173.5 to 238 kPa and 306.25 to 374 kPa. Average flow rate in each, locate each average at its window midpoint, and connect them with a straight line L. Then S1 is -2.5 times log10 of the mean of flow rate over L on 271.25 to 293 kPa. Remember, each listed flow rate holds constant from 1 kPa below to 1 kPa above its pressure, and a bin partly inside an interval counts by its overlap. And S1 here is 0.48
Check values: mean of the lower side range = 103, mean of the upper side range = 109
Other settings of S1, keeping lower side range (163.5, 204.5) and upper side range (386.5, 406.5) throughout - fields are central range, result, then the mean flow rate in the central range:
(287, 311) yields 0.05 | 104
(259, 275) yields 0.42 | 72.3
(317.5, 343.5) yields 0.02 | 108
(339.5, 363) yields 0.01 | 110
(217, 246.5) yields 0.01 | 103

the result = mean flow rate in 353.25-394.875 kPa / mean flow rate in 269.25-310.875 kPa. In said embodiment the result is 1.34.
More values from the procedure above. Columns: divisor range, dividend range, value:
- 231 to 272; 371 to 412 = 1.21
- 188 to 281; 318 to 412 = 1.19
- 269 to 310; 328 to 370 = 1.32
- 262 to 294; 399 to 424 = 1.51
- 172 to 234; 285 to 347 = 1.03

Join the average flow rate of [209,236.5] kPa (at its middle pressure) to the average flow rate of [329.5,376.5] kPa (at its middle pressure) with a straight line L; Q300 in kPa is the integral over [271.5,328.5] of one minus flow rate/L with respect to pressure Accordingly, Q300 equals 8.3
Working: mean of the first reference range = 104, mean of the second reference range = 110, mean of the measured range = 91.9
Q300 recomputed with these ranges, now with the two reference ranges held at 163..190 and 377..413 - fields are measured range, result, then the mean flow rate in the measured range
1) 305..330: 0.6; 107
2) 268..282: 7.8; 47.3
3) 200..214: 0.1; 103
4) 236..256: 1.0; 101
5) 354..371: 0.5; 109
